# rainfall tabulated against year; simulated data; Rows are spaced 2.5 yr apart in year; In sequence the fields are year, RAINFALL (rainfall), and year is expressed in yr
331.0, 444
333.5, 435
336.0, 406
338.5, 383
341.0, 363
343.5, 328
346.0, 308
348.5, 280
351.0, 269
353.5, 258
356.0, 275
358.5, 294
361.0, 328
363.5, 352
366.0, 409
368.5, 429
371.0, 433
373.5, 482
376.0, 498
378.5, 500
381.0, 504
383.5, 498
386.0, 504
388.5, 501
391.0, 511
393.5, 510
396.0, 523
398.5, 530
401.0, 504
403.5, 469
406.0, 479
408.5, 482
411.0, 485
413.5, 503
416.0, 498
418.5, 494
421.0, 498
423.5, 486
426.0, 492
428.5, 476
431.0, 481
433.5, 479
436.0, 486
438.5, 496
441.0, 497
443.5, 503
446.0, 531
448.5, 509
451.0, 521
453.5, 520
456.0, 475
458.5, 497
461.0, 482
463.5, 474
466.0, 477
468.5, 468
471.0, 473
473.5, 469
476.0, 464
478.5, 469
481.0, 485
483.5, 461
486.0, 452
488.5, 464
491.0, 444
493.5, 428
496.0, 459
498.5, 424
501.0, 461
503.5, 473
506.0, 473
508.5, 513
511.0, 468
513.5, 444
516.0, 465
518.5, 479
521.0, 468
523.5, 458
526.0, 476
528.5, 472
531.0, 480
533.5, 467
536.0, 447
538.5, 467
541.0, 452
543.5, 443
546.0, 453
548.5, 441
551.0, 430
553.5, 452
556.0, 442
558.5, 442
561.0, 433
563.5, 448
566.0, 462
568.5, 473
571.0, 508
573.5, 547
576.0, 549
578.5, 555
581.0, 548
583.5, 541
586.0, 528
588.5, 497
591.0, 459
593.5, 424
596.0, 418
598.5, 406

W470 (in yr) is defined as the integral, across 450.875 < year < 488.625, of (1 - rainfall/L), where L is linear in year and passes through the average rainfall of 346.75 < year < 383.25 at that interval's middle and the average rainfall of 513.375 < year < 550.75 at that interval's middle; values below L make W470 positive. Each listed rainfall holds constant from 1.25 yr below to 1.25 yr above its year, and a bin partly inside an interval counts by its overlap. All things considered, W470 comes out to -4.1 yr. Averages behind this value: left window 382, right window 460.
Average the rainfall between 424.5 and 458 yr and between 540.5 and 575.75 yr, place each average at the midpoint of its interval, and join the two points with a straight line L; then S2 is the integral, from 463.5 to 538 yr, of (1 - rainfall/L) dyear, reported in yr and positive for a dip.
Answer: 2.2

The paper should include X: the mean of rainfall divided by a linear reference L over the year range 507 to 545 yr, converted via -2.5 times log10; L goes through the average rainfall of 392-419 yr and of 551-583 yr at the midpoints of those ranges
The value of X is 0.05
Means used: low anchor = 498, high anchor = 487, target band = 467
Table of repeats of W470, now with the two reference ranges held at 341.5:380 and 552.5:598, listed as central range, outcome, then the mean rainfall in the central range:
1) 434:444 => -2.1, 494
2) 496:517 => -0.9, 465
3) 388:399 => -3.8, 515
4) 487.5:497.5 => -0.2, 448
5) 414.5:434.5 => -4.5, 488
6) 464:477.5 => -1.4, 470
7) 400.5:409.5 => -2.2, 482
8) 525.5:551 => 0.3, 458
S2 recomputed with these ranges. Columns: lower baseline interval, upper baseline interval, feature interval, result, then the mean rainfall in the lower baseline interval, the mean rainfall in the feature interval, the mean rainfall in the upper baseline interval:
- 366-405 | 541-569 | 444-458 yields -1.1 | 490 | 510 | 447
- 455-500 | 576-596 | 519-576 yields 3.1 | 465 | 464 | 504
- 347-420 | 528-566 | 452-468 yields -1.5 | 441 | 487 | 451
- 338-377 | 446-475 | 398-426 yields -4.4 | 354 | 492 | 489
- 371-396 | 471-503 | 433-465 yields -1.7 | 499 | 498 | 458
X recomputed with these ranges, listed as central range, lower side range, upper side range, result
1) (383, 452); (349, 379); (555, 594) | -0.232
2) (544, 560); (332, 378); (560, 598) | 0.078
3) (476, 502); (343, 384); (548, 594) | -0.031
